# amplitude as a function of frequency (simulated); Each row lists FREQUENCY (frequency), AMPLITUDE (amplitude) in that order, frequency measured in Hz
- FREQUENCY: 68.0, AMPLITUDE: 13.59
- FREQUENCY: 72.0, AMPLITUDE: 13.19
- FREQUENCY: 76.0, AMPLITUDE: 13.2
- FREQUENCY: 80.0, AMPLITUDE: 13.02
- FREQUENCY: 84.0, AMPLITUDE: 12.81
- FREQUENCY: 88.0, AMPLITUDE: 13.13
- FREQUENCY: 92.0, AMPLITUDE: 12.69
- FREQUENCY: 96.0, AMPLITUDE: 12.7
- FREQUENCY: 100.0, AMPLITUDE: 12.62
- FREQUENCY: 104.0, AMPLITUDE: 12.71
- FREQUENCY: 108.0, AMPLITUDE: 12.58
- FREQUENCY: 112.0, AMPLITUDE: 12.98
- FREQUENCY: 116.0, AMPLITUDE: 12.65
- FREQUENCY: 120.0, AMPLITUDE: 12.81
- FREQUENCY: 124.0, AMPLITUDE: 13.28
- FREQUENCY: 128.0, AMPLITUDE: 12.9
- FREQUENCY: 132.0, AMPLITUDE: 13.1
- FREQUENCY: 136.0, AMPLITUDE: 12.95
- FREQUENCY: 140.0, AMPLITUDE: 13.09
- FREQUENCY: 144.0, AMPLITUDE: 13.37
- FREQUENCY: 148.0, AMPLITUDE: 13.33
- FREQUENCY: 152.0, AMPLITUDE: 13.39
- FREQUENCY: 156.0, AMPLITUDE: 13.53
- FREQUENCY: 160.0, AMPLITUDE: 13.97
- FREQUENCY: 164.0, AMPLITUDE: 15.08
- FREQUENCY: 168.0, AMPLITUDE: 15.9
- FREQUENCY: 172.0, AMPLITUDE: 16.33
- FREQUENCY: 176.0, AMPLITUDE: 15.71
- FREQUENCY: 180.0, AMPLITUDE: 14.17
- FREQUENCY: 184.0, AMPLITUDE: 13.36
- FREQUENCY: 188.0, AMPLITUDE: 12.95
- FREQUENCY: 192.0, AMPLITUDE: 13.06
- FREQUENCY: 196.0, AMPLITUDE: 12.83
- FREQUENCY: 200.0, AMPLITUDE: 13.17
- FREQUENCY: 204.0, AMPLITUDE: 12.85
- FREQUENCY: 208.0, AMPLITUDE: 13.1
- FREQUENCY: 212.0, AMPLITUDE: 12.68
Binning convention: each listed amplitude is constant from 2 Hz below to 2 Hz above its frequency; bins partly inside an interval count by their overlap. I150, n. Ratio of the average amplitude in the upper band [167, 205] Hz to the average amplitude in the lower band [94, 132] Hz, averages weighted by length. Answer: 1.09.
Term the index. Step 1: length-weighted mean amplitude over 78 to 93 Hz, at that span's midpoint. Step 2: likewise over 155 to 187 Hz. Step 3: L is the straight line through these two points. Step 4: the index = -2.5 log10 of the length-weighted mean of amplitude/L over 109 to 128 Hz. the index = 0.06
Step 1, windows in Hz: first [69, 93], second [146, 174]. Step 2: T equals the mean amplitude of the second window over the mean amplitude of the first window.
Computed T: 1.11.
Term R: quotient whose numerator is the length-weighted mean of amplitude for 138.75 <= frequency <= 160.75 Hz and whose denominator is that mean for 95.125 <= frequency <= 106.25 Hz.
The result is 1.1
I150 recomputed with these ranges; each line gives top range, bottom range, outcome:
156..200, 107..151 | 1.09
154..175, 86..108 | 1.18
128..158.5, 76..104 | 1.03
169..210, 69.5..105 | 1.07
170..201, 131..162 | 1.05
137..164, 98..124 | 1.06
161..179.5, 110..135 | 1.20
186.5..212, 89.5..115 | 1.02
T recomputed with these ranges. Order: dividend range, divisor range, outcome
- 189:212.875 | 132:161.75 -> 0.97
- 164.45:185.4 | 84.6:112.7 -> 1.19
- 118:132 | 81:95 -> 1.01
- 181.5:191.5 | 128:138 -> 1.01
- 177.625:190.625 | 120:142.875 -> 1.04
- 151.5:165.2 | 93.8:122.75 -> 1.10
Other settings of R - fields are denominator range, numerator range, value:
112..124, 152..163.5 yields 1.08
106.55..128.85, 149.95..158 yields 1.05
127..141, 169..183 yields 1.18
